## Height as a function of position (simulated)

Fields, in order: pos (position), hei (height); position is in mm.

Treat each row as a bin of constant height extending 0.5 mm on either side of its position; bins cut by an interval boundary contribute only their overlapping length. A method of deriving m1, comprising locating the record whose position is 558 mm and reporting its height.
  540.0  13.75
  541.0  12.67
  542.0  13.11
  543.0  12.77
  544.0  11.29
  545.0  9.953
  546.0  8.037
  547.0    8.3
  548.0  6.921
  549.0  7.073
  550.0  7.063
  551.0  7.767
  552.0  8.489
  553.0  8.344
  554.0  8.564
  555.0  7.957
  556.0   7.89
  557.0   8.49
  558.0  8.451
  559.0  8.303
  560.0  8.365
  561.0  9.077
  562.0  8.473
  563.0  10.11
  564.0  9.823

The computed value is 8.451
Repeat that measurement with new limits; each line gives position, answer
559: 8.303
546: 8.037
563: 10.11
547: 8.3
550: 7.063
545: 9.953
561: 9.077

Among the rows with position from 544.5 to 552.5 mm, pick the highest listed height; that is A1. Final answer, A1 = 9.953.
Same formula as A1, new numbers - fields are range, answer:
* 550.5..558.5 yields 8.564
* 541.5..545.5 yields 13.11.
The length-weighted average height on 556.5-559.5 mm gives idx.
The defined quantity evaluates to 8.41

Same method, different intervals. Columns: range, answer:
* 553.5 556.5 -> 8.14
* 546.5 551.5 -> 7.42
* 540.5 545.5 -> 12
